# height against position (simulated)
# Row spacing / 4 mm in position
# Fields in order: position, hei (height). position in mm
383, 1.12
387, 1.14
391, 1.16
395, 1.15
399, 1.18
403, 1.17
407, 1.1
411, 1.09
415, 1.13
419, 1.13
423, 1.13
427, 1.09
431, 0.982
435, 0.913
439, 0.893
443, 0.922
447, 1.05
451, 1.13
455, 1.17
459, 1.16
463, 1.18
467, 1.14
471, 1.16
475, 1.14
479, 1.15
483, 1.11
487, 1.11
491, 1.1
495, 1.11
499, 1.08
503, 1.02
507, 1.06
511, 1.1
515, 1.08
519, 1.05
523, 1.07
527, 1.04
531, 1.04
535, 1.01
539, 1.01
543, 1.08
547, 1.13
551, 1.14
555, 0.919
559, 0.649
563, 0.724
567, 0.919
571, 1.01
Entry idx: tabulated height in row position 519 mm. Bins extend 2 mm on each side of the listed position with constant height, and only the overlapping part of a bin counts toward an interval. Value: 1.05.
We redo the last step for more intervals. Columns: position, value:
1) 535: 1.01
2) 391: 1.16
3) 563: 0.724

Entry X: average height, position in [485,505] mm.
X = 1.08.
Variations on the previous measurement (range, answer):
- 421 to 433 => 1.07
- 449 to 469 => 1.16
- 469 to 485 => 1.14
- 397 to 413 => 1.14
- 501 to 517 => 1.06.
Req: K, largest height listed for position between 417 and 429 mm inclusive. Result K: 1.13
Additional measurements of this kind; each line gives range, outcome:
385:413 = 1.18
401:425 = 1.17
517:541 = 1.07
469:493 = 1.16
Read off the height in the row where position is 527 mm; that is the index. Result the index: 1.04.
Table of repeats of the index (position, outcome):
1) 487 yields 1.11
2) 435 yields 0.913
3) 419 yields 1.13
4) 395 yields 1.15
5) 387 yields 1.14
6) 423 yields 1.13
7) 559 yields 0.649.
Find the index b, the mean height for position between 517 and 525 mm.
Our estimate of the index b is 1.06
